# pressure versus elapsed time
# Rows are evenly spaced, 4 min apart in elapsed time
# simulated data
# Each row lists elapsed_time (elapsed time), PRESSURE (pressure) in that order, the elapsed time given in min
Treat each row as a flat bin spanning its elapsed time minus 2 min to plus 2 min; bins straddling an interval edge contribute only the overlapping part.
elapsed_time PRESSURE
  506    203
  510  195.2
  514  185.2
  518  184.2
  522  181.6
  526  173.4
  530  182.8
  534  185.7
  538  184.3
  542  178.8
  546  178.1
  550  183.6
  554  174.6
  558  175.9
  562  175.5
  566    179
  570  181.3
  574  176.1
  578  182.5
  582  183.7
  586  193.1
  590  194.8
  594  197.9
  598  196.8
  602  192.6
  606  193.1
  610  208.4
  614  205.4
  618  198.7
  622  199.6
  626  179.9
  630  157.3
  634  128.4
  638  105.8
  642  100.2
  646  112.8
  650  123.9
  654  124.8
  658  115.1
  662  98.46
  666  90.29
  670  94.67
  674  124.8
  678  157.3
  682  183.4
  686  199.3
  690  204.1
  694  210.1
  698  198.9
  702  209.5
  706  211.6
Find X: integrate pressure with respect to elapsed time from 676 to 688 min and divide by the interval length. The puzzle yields 180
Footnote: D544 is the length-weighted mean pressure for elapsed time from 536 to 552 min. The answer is 181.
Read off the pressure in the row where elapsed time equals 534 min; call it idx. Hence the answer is 185.7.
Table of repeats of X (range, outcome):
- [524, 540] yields 182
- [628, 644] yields 123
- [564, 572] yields 180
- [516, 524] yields 183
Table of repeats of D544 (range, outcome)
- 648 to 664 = 116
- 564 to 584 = 181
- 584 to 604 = 195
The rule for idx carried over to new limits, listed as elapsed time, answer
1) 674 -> 124.8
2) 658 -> 115.1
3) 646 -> 112.8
